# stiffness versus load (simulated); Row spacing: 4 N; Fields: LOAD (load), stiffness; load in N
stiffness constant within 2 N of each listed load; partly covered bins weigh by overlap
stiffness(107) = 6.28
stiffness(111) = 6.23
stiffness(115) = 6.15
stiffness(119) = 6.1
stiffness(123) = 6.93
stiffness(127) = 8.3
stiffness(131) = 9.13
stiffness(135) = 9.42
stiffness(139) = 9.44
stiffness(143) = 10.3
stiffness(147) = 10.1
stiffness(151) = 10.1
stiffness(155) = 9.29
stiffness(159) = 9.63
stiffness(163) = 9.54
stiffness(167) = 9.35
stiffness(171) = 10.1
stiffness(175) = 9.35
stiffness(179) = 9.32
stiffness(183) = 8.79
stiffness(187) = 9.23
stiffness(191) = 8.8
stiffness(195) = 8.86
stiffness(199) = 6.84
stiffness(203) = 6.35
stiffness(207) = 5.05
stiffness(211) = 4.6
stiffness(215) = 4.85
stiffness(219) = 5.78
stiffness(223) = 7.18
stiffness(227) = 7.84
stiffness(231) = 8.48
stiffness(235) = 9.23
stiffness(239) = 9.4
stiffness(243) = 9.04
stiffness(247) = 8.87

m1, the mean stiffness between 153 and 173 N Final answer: 9.58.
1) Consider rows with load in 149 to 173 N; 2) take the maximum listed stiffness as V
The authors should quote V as 10.1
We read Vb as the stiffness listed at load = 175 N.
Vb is 9.35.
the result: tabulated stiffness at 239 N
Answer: 9.4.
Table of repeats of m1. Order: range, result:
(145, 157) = 9.83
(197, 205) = 6.59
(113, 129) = 6.87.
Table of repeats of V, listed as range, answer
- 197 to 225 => 7.18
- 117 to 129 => 8.3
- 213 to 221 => 5.78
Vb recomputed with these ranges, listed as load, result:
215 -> 4.85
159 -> 9.63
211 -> 4.6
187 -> 9.23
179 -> 9.32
